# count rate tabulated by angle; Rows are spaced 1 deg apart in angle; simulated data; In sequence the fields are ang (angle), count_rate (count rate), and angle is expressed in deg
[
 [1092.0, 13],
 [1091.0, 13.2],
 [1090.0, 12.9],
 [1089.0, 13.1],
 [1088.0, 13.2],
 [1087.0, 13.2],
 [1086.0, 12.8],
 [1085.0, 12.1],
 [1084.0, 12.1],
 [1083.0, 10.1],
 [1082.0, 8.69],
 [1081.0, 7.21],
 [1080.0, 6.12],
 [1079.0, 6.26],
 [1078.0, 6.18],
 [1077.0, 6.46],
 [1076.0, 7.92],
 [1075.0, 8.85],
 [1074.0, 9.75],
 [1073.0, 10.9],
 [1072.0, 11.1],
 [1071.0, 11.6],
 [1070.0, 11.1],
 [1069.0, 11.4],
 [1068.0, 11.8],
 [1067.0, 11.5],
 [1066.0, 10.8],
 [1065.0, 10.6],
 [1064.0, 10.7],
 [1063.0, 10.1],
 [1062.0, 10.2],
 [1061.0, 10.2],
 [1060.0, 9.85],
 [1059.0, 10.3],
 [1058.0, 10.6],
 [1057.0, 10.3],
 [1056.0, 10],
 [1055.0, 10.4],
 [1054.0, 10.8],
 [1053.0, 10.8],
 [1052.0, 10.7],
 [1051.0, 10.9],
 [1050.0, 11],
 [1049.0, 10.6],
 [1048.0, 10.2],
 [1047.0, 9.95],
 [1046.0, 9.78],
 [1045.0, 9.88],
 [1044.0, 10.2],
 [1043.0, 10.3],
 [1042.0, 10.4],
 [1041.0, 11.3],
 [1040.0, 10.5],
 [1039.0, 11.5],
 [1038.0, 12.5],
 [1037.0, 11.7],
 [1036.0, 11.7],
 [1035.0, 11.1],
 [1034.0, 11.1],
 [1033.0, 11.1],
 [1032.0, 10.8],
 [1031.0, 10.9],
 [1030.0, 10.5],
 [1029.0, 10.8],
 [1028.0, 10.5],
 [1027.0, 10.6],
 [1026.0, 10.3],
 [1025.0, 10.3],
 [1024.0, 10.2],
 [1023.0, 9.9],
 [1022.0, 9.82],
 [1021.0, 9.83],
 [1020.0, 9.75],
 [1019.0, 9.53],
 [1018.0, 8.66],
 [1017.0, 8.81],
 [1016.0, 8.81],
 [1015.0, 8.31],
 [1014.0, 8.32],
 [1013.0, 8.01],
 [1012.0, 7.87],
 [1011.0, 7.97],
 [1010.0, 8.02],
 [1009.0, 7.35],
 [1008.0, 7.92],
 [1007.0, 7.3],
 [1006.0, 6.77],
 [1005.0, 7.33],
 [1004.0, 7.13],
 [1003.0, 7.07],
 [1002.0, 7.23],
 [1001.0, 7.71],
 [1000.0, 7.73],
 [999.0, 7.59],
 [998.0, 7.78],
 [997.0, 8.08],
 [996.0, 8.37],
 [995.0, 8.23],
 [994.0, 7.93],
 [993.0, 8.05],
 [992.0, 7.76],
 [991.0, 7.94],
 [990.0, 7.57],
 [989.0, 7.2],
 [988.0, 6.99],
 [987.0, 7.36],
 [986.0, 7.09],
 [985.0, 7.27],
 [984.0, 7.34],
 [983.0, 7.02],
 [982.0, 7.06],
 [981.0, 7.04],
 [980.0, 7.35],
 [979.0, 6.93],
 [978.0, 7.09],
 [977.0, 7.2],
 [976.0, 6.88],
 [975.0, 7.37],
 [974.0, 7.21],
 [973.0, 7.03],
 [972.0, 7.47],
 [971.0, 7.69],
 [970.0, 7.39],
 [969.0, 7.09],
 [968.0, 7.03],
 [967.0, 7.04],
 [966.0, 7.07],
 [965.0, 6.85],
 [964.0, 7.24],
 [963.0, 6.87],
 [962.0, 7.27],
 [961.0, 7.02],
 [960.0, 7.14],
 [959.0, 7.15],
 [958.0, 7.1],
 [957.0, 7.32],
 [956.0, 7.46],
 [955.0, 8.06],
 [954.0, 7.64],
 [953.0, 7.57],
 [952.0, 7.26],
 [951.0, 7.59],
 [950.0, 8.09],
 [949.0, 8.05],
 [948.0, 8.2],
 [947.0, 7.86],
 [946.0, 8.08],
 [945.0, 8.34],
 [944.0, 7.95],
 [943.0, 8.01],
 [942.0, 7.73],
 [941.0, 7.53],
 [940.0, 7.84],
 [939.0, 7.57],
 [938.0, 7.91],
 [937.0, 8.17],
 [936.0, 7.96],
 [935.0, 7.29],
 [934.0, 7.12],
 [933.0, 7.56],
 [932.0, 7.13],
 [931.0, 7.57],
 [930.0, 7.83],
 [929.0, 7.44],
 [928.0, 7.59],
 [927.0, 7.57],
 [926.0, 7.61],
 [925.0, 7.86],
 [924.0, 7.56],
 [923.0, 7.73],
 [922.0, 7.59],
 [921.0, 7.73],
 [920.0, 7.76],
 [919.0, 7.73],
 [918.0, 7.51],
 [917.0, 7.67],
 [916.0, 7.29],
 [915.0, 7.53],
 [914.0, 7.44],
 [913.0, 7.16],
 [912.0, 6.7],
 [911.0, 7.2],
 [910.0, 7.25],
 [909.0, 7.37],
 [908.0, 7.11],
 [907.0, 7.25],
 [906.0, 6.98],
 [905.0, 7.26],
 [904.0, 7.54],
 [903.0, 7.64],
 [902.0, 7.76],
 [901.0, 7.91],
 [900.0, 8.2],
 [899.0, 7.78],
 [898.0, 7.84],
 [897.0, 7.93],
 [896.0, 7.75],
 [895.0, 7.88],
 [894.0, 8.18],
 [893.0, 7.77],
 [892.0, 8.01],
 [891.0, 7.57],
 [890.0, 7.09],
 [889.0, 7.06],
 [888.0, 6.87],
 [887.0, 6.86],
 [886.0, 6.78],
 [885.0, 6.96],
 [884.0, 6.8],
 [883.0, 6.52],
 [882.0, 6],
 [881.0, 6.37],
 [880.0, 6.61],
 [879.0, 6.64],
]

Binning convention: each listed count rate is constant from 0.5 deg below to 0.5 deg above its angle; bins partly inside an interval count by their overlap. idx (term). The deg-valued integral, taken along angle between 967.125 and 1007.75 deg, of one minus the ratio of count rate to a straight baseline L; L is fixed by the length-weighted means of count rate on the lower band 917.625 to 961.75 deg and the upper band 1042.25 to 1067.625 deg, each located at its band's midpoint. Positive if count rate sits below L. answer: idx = 6.5 deg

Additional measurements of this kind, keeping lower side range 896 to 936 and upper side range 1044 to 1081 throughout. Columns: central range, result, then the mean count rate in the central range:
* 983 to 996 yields 1.7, 7.57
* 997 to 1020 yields 2.9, 7.92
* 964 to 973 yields 1.3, 7.2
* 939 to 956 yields 0.4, 7.84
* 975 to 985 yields 1.7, 7.12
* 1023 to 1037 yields -2.0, 10.8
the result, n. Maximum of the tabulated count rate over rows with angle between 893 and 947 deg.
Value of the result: 8.34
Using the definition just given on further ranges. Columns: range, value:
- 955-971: 8.06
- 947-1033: 11.1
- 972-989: 7.47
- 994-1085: 12.5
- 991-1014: 8.37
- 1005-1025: 10.3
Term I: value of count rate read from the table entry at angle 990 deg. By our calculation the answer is 7.57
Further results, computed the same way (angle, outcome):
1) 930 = 7.83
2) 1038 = 12.5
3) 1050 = 11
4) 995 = 8.23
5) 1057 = 10.3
